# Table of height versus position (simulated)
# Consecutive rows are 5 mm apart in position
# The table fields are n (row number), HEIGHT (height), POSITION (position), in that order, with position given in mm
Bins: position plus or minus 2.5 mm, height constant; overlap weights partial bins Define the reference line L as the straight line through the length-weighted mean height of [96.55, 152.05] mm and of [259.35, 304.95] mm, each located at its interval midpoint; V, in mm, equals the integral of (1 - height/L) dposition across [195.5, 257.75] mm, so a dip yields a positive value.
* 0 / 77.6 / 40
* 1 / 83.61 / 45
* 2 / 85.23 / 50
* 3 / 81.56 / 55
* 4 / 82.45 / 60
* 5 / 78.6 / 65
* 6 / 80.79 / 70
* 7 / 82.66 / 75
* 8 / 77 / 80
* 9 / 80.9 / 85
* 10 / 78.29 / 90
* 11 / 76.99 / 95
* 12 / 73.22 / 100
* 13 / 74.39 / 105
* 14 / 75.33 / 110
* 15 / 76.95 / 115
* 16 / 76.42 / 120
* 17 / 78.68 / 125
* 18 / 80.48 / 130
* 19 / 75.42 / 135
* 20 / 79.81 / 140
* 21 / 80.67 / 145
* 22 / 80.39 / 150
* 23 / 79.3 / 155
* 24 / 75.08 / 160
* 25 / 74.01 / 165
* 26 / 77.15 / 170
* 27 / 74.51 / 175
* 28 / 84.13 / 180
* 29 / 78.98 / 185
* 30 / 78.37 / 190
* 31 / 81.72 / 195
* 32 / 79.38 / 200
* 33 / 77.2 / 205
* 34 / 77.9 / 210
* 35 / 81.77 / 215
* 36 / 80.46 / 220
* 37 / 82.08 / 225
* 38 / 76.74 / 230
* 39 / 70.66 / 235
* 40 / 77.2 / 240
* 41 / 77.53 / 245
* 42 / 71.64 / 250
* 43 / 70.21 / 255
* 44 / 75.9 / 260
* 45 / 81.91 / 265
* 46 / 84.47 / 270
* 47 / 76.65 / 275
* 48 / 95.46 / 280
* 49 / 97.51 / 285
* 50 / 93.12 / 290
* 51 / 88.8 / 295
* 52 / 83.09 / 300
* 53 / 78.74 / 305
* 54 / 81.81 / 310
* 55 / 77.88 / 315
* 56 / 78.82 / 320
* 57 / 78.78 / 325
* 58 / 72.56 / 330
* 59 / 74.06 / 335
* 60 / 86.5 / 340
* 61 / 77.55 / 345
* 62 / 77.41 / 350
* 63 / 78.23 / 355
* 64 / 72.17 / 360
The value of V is 4.6 mm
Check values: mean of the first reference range 77.4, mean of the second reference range 86.3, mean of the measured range 77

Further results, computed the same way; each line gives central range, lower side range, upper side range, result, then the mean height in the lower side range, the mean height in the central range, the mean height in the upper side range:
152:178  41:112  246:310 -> 1.5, 79.3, 76.3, 82.9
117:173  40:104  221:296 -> 1.7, 79.9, 77.9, 81.2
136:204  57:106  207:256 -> -0.9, 78.7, 78.6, 76.8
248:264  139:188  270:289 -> 2.5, 78.4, 73.5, 89.4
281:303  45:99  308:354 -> -3.4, 80.4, 90.7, 78.3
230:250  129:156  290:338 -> 1.2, 79.3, 74.9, 80.2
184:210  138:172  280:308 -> 0.7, 78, 79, 88.8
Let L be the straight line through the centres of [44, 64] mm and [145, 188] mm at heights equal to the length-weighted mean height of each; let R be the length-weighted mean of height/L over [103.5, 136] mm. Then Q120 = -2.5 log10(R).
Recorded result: 0.043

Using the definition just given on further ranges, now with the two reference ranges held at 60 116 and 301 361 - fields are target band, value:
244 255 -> 0.070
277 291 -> -0.212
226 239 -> 0.043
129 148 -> -0.014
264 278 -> -0.045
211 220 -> -0.037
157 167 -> 0.046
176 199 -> -0.031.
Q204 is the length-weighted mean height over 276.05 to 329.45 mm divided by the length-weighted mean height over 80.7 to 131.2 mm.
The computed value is 1.1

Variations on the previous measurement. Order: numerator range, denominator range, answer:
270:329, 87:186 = 1.09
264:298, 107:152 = 1.13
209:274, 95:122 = 1.03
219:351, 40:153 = 1.02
